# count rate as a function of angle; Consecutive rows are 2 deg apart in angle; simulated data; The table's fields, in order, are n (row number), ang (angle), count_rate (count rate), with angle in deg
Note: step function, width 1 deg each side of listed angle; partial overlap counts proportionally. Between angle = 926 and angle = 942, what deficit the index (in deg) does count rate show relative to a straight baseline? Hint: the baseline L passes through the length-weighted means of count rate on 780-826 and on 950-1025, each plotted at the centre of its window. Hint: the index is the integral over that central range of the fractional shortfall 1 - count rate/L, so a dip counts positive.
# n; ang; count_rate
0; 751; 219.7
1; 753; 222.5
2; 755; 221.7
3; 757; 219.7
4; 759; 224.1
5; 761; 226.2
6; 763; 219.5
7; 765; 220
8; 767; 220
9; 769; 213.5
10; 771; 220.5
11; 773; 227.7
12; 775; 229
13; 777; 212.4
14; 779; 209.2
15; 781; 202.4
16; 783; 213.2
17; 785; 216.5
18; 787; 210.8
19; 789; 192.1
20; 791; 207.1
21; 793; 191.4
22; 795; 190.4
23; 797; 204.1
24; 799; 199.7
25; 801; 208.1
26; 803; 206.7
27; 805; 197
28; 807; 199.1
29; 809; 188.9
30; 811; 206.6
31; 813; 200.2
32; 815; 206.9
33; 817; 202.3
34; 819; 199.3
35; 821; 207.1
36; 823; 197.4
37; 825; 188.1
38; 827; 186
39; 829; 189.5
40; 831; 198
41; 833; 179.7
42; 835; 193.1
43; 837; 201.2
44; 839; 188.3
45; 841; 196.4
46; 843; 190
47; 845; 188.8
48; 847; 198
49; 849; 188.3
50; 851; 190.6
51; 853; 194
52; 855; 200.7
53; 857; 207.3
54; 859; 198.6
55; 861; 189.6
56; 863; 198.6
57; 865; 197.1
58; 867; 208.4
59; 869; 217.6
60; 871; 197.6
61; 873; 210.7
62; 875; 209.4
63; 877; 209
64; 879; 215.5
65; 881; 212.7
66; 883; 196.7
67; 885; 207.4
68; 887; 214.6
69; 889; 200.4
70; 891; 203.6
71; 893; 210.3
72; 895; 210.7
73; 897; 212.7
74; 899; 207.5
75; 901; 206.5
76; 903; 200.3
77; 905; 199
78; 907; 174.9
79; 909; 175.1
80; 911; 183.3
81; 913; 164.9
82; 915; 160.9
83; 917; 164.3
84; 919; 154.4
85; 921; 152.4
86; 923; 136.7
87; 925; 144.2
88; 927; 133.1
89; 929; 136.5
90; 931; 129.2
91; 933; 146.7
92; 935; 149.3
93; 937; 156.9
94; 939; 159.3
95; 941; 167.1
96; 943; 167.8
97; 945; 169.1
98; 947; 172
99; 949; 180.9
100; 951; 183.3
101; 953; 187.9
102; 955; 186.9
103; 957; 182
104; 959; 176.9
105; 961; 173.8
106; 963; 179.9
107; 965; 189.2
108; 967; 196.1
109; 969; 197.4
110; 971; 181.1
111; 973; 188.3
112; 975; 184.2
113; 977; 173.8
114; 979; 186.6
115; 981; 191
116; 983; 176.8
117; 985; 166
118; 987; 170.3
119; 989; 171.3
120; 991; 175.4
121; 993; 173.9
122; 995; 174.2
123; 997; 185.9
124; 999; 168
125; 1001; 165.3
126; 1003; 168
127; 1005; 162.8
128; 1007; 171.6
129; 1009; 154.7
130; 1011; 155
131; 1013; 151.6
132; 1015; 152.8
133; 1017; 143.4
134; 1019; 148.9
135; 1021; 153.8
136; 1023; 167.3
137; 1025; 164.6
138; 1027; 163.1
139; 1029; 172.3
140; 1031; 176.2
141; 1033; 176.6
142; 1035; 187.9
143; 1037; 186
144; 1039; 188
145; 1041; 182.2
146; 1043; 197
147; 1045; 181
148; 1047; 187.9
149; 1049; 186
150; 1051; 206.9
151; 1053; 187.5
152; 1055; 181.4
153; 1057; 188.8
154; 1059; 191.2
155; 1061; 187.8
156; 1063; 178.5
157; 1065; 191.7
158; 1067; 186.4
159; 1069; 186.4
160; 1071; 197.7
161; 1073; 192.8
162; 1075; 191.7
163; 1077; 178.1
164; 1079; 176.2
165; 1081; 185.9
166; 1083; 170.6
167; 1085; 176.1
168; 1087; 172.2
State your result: 3.01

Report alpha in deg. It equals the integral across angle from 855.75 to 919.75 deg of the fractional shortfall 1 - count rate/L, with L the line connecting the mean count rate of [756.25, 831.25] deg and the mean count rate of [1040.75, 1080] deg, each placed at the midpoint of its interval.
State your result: 0.78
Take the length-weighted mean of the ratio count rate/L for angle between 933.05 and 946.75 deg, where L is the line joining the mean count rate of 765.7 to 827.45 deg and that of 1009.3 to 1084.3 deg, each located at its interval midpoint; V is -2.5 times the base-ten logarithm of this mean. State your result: 0.177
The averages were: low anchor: 205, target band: 161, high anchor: 178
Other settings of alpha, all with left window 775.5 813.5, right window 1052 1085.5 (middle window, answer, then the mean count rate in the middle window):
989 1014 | 3.0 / 167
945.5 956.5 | 0.7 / 182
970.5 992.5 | 1.5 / 178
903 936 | 6.3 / 158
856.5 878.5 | -0.6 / 204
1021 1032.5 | 1.2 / 168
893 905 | -0.6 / 207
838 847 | 0.4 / 192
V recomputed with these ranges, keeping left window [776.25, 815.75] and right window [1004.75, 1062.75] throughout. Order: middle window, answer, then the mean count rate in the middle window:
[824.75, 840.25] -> 0.044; 191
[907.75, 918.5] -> 0.121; 169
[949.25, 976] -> -0.012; 185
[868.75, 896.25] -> -0.084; 208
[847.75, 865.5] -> -0.002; 196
